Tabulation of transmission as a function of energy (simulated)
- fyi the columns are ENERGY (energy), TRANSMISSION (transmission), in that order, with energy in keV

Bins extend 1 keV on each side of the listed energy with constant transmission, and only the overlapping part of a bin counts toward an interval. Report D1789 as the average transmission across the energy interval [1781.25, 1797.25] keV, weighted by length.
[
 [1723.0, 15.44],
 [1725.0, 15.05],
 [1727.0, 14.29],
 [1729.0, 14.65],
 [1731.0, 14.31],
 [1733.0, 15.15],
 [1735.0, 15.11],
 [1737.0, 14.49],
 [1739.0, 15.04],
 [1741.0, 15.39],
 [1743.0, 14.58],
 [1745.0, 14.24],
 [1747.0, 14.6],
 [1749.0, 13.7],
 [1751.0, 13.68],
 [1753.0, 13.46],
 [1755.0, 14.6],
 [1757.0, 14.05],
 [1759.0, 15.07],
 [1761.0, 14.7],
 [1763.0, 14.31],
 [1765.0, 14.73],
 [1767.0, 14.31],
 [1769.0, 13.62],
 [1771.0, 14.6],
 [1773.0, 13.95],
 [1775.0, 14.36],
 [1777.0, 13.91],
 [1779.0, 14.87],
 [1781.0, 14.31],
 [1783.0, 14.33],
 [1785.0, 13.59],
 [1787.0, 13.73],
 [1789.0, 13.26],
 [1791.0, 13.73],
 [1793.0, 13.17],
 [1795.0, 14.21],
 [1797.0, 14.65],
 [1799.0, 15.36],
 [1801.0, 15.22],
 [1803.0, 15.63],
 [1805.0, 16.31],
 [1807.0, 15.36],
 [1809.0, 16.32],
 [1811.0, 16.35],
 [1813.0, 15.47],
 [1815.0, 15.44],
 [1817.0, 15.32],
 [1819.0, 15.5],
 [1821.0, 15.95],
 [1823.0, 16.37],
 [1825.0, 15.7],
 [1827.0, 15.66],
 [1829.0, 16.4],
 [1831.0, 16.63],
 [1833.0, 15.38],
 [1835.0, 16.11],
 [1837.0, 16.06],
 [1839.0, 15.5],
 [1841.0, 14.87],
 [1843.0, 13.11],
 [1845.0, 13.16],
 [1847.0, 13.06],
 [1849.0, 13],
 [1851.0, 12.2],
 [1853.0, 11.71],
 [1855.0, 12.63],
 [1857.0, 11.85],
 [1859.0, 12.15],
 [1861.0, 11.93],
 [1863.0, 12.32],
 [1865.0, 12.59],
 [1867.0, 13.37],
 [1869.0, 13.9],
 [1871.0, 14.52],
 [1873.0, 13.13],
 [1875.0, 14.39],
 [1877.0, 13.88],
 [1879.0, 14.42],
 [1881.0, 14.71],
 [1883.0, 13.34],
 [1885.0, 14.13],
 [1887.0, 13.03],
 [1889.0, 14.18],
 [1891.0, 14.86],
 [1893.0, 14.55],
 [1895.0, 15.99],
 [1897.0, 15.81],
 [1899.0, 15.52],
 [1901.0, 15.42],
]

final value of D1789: 13.8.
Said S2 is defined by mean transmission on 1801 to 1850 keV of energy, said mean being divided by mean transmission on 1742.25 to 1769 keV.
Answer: 1.08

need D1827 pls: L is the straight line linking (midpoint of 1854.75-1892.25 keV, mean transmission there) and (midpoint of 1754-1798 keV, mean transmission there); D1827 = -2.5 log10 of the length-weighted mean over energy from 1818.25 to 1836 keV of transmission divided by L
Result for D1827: -0.16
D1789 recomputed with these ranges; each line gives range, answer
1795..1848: 15.4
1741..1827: 14.7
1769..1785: 14.2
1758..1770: 14.5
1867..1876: 13.9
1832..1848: 14.7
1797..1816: 15.7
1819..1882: 14.1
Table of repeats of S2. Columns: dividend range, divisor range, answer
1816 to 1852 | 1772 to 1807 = 1.04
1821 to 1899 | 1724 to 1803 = 0.98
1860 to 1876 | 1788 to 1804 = 0.92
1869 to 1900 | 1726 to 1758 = 1.00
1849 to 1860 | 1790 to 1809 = 0.82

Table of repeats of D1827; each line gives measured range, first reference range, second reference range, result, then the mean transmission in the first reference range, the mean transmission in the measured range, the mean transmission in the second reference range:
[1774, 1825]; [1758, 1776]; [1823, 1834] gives 0.02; 14.4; 14.9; 16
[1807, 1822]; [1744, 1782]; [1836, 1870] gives -0.16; 14.3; 15.7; 13.1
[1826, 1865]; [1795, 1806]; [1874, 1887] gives 0.06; 15.3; 13.8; 14.1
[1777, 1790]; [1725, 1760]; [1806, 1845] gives 0.08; 14.5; 14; 15.6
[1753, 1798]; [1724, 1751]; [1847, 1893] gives 0.01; 14.6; 14.2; 13.3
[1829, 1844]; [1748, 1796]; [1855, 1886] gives -0.14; 14.1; 15.4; 13.4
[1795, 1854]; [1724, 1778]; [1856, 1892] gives -0.09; 14.4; 15.1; 13.5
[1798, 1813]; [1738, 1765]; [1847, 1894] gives -0.13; 14.4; 15.8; 13.3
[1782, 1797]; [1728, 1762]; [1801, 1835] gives 0.12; 14.5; 13.8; 15.9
